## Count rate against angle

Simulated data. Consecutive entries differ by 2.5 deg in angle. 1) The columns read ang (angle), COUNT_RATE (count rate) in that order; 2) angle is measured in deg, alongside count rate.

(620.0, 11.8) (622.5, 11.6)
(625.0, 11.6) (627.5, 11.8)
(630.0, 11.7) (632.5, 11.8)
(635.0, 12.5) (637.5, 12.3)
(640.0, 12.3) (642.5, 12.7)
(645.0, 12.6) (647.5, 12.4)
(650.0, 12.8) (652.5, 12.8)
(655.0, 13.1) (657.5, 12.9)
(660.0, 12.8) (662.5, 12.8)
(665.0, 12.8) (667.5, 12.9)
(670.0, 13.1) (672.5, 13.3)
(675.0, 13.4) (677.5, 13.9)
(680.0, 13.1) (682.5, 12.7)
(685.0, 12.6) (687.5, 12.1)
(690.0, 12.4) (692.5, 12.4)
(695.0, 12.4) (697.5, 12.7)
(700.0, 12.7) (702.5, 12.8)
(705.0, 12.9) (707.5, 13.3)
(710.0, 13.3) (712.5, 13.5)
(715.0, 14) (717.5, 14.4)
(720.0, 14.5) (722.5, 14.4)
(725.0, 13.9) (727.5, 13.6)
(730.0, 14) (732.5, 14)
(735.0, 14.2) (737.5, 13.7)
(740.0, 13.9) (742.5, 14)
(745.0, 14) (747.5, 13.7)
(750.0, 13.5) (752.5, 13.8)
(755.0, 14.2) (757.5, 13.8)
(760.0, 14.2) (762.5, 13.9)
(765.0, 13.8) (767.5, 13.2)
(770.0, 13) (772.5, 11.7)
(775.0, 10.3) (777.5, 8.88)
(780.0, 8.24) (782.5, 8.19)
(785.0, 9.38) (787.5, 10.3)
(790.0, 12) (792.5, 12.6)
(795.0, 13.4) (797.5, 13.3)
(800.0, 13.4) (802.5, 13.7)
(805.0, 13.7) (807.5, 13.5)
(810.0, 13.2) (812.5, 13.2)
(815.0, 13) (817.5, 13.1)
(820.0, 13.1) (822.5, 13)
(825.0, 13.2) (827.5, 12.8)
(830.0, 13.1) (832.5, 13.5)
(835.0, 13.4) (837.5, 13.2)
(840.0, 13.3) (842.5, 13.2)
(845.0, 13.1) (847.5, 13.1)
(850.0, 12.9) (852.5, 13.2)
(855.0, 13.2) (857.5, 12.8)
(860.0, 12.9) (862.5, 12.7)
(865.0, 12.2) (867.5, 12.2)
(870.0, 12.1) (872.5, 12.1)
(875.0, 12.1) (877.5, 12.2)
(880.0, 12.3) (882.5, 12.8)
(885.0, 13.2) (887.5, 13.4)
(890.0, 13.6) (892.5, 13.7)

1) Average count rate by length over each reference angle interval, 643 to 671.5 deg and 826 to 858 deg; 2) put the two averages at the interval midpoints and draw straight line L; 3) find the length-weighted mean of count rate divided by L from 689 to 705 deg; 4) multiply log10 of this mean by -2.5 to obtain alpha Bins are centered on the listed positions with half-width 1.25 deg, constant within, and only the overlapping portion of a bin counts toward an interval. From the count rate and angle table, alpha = 0.03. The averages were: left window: 12.8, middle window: 12.6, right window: 13.1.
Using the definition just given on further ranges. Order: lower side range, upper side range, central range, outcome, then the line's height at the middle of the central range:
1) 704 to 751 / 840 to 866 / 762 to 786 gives 0.23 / 13.5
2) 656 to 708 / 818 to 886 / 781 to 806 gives 0.08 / 12.9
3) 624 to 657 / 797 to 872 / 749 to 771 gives -0.08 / 12.8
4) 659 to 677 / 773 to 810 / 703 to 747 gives -0.12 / 12.4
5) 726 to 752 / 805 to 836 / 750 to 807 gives 0.11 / 13.5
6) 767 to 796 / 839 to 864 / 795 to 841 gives -0.11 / 12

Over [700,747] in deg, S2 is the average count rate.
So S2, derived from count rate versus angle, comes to 13.8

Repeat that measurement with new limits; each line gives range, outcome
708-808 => 13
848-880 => 12.6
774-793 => 9.88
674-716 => 12.9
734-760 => 13.9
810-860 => 13.1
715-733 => 14.1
